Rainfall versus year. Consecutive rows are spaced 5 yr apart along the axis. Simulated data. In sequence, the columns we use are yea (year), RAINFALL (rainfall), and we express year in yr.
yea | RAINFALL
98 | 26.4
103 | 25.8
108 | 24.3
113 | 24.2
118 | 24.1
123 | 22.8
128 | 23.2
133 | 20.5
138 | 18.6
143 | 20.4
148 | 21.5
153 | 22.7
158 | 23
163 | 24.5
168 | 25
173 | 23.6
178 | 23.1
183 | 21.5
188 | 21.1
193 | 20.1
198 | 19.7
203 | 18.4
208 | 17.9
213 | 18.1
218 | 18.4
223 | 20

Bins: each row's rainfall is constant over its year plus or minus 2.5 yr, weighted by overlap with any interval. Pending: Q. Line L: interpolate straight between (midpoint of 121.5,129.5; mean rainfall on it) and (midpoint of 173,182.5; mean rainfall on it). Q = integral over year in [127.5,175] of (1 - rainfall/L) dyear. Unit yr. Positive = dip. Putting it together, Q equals 1.4 yr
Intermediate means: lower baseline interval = 23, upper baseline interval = 22.9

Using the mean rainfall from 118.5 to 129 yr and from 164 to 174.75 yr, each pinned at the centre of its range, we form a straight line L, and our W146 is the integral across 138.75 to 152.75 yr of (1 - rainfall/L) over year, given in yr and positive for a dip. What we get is 1.67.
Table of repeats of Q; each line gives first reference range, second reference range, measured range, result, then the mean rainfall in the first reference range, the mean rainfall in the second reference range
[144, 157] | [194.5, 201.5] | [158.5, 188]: -3.46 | 22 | 19.6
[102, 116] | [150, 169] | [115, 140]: 2.40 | 24.6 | 23.6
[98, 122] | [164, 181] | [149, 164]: 0.61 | 24.7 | 23.9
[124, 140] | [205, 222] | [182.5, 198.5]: -1.28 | 21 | 18.3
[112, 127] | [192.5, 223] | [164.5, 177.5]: -2.09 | 23.6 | 18.8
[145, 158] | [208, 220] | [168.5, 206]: -2.44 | 22.2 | 18.2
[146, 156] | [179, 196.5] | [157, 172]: -1.71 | 22.2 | 21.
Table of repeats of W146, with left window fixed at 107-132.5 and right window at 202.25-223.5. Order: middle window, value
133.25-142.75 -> 1.3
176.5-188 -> -1.1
